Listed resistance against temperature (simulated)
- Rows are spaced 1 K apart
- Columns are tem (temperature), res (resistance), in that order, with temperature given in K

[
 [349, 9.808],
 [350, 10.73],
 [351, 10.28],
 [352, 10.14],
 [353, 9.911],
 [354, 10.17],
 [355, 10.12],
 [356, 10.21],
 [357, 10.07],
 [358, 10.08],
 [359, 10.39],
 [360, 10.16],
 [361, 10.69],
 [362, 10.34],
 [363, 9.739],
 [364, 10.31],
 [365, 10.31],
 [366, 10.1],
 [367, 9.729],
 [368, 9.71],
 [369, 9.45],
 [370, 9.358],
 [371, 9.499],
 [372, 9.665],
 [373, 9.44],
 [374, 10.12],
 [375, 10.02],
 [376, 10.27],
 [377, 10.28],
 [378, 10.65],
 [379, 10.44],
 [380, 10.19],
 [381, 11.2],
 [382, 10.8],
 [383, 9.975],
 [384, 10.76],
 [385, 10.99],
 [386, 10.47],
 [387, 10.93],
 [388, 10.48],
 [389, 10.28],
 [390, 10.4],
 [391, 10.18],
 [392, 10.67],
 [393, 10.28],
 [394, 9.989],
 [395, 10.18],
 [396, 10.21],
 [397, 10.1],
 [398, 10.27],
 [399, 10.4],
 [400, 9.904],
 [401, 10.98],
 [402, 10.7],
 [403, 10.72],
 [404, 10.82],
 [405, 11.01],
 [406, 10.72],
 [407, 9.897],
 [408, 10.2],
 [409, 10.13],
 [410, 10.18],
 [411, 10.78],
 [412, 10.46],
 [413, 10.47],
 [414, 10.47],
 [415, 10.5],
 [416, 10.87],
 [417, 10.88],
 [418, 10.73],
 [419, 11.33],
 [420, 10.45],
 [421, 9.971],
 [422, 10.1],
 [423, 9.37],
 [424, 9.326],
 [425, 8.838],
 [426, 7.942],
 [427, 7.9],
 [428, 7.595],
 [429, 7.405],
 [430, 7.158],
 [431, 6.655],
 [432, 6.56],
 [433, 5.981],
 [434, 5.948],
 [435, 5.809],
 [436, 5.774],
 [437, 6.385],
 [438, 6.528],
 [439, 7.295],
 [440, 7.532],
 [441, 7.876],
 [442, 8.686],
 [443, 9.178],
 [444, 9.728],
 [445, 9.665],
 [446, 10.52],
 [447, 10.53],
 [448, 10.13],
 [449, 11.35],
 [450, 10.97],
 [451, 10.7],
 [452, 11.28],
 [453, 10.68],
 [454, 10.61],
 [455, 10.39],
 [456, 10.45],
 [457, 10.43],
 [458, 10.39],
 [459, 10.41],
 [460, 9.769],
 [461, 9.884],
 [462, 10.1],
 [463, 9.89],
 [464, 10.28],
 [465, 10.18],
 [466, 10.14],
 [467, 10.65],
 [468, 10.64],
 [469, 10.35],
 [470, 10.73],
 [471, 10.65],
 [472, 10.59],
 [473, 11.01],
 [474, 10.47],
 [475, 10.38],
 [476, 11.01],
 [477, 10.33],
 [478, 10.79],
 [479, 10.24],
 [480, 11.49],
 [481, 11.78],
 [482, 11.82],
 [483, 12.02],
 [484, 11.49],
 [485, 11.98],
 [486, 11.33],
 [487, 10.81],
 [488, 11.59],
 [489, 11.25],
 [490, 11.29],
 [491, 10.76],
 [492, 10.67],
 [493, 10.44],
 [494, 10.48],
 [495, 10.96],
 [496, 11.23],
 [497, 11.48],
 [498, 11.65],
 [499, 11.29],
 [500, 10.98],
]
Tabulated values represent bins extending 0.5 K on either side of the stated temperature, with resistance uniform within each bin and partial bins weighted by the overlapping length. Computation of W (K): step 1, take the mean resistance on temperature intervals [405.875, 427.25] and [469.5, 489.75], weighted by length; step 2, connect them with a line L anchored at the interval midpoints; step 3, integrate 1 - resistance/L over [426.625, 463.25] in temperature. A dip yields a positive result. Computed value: 5.9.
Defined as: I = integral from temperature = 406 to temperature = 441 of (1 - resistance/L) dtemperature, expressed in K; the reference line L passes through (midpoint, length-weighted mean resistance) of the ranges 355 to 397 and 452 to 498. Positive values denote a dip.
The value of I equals 5.7 K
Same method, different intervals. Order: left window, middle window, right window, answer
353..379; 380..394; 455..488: -0.5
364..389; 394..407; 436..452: -0.9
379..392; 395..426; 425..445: -4.9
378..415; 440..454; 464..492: 1.0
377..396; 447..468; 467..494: 0.8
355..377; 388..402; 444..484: -0.2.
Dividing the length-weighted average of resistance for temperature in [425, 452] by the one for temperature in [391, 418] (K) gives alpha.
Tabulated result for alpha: 0.8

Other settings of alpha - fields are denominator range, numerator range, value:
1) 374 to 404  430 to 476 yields 0.90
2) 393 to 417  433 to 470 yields 0.90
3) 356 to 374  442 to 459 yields 1.04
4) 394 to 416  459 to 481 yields 1.00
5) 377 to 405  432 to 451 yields 0.80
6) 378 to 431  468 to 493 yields 1.09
